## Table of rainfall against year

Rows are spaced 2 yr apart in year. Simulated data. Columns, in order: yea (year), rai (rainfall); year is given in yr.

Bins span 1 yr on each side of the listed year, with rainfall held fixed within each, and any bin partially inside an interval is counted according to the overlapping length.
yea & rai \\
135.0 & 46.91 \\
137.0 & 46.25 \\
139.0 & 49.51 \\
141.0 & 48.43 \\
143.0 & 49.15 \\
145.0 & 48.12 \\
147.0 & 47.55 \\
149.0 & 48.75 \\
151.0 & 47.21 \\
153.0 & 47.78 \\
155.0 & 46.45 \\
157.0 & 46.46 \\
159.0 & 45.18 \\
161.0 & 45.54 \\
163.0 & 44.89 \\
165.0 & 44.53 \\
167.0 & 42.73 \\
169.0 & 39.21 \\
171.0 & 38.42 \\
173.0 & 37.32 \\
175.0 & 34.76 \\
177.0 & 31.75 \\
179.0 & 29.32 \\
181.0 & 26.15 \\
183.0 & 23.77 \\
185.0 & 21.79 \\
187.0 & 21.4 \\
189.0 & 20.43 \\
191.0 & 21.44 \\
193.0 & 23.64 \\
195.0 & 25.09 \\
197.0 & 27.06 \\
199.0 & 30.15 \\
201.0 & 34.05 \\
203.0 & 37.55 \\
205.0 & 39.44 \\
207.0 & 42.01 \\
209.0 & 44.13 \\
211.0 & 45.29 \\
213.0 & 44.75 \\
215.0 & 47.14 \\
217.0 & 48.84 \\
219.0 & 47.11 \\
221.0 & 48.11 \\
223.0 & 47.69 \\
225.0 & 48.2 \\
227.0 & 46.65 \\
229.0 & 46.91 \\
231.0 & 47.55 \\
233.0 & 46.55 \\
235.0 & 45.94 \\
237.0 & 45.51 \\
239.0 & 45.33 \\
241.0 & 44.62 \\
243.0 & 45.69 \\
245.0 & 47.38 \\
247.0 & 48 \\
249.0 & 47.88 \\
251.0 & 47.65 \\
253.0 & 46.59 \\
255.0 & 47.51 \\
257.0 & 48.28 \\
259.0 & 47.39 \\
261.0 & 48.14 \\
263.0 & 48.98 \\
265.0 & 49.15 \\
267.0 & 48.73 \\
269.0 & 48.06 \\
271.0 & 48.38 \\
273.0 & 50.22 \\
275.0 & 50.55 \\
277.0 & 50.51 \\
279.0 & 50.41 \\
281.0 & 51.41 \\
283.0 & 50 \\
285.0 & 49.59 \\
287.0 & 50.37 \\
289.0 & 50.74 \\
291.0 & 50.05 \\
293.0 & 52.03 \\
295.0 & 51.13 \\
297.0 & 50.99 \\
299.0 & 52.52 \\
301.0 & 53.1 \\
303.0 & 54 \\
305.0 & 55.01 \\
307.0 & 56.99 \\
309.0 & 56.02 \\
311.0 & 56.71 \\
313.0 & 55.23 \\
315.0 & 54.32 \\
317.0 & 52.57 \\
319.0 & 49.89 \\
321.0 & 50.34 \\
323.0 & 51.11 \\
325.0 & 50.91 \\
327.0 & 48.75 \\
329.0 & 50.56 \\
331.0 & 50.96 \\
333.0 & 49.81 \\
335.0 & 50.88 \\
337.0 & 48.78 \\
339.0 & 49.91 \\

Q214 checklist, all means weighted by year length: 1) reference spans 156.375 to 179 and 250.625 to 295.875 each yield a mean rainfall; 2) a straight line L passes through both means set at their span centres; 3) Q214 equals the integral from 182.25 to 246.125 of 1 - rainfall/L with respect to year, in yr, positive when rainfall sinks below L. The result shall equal 7.8 yr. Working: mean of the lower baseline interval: 40.4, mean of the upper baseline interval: 49.4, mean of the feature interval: 39.2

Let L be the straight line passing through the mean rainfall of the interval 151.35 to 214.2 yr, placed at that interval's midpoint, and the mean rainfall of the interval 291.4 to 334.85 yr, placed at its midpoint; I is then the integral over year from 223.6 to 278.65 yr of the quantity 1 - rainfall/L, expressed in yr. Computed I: -4.0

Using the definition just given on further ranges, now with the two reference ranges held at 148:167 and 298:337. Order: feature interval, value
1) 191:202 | 4.68 yr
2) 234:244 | 0.80 yr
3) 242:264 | 1.04 yr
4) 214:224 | 0.16 yr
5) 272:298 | 0.31 yr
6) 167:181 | 3.51 yr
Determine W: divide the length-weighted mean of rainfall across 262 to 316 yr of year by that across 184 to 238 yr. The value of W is 1.34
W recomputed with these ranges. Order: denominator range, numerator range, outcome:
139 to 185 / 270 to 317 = 1.26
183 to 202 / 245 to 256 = 1.91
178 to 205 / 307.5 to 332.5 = 1.95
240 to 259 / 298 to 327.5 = 1.13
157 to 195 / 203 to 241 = 1.38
